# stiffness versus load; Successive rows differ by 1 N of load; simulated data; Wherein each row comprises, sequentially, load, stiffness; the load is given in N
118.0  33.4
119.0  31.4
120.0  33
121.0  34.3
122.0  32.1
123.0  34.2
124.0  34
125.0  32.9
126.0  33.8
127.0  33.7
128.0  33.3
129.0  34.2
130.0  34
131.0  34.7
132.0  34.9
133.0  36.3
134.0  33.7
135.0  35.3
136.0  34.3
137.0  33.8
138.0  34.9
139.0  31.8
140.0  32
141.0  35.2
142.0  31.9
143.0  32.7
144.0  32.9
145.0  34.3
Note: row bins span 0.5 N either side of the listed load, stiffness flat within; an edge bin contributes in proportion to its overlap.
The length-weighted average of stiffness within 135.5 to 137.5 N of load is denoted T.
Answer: 34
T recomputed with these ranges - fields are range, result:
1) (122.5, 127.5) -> 33.7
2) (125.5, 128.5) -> 33.6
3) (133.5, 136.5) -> 34.4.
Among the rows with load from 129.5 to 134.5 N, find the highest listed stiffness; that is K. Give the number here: 36.3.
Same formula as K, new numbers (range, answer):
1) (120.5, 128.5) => 34.3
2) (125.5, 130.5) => 34.2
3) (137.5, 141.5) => 35.2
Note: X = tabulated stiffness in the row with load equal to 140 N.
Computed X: 32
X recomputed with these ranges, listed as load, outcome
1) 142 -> 31.9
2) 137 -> 33.8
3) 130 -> 34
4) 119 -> 31.4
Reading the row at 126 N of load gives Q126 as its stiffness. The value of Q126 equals 33.8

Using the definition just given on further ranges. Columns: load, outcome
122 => 32.1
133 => 36.3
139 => 31.8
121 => 34.3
